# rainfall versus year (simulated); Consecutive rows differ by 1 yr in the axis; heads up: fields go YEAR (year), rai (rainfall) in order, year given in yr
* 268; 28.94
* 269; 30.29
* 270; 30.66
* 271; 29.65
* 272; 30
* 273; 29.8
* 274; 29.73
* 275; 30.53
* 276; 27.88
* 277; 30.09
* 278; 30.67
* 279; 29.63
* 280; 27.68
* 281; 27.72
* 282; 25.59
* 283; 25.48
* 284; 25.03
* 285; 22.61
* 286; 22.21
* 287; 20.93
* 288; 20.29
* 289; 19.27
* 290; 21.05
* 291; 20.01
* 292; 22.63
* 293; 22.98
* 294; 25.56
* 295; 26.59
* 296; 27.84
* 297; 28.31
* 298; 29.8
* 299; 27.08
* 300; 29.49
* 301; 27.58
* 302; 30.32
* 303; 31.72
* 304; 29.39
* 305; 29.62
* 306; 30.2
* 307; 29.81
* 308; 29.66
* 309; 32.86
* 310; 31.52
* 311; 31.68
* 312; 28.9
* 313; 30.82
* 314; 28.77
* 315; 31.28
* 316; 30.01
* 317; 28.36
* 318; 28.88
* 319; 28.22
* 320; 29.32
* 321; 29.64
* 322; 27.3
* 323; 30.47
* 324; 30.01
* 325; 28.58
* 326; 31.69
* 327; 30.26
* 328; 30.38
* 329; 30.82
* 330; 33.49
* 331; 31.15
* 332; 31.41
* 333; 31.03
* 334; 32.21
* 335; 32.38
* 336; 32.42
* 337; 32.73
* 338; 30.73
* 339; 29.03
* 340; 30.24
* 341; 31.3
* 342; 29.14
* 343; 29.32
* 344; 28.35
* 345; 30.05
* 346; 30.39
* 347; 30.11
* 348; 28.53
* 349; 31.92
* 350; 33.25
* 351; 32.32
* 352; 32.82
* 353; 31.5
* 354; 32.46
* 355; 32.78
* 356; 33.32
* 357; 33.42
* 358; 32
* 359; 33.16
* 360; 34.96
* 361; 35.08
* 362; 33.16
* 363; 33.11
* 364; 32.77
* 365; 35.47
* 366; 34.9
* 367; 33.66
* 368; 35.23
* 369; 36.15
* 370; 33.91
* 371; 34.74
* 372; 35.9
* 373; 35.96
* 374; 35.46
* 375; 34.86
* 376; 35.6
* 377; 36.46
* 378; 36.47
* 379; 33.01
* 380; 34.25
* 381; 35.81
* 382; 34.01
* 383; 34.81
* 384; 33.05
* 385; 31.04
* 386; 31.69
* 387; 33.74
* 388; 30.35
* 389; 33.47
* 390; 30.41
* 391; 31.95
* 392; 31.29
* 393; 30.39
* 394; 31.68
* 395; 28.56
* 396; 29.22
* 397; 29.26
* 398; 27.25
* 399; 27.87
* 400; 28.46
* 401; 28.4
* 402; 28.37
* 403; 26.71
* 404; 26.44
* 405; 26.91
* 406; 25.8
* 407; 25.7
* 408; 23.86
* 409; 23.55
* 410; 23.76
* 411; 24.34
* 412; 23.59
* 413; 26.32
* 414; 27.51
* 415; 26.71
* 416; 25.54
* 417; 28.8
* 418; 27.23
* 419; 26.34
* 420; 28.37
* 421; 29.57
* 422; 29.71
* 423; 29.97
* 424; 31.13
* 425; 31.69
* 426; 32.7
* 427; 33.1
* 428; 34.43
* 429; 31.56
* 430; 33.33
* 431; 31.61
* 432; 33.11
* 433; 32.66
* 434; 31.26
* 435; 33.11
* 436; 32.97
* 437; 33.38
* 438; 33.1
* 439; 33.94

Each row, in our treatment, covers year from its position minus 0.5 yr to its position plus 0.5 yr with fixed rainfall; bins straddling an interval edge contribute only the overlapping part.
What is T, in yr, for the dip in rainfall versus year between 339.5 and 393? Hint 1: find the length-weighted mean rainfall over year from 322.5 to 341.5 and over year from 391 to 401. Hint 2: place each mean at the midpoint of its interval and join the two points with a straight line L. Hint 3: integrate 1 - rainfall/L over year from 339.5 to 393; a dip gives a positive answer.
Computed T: -5.0 yr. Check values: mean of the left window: 31.1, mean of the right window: 29.4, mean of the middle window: 33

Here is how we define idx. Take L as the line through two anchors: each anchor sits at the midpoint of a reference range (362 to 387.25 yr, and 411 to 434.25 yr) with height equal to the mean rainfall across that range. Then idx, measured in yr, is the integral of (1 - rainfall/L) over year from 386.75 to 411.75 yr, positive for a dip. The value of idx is 3.0 yr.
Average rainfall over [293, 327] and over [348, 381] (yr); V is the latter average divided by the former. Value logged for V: 1.16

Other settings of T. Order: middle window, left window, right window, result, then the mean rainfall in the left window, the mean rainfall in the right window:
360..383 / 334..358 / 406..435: -3.3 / 31.3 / 28.9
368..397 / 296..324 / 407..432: -4.4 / 29.6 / 28.6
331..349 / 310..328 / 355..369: 0.6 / 29.7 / 33.9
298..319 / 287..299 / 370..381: -3.0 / 24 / 35.2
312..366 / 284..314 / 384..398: -4.7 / 26.9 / 30.9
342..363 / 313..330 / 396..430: -2.0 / 29.8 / 28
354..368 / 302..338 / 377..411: -1.6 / 30.5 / 29.9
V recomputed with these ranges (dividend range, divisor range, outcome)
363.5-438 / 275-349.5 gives 1.08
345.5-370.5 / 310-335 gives 1.09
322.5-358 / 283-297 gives 1.35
